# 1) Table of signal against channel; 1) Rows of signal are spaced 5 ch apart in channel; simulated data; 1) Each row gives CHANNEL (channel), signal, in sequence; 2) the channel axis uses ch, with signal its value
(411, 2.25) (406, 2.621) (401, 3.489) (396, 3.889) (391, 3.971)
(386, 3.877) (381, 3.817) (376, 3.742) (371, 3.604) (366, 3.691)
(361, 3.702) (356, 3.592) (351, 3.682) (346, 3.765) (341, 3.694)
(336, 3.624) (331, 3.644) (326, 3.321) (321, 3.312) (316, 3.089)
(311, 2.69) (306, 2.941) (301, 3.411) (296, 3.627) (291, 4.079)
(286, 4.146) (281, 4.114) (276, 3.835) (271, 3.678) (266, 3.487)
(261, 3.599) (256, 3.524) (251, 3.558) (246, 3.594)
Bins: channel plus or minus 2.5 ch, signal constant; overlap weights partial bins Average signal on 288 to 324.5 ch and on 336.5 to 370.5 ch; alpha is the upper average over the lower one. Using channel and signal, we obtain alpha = 1.11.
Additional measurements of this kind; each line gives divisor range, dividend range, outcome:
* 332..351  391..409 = 0.92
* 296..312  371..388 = 1.20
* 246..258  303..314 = 0.80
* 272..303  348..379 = 0.95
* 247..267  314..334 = 0.95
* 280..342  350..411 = 1.02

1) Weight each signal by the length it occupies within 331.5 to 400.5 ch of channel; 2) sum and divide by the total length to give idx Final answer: 3.73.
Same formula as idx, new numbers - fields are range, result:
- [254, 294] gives 3.81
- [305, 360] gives 3.42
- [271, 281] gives 3.87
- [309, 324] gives 3.05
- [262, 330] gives 3.52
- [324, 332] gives 3.46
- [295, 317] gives 3.12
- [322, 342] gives 3.54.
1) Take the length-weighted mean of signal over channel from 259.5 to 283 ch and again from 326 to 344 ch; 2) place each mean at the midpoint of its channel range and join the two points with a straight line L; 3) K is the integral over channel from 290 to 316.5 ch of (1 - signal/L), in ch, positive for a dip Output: 2.9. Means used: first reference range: 3.74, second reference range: 3.61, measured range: 3.28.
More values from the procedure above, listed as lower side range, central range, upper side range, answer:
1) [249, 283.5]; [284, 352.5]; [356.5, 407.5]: 3.35 ch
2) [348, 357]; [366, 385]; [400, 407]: -1.96 ch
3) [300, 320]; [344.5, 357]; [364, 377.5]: -0.81 ch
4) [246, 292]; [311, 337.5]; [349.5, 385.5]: 2.87 ch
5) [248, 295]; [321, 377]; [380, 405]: 1.87 ch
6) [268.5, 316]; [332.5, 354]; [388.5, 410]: -1.15 ch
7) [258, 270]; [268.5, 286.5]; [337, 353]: -1.69 ch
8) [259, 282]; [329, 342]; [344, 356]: 0.17 ch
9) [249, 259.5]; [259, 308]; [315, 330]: -3.72 ch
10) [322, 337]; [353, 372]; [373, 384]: 0.18 ch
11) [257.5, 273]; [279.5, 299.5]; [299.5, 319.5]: -4.12 ch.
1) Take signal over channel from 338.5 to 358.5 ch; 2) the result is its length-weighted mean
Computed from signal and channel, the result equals 3.68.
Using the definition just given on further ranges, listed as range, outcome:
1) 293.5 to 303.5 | 3.52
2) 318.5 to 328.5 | 3.32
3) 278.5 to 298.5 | 3.99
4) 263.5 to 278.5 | 3.67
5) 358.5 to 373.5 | 3.67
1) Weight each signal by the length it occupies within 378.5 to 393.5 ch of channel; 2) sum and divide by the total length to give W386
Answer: 3.89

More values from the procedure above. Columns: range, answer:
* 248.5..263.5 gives 3.56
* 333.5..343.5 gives 3.66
